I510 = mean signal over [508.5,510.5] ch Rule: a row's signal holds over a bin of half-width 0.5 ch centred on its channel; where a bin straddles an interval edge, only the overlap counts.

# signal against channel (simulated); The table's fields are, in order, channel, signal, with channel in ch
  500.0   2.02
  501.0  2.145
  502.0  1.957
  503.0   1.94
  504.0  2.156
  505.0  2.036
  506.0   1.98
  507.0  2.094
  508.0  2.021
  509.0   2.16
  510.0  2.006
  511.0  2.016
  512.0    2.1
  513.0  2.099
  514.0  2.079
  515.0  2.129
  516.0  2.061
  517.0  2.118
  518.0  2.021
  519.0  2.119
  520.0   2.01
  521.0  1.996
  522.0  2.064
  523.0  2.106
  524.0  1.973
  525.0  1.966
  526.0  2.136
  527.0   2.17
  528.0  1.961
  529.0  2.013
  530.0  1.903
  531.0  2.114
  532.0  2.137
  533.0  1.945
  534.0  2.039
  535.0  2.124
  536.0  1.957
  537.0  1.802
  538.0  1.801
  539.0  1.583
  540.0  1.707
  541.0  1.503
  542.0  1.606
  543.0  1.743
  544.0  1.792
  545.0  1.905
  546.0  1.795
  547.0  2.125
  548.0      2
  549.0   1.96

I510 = 2.08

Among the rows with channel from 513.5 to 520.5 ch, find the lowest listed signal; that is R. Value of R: 2.01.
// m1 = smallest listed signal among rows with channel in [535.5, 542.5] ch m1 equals 1.503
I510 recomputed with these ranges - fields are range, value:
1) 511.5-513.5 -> 2.1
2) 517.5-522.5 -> 2.04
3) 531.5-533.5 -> 2.04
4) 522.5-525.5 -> 2.02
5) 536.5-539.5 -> 1.73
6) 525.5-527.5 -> 2.15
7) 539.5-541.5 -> 1.6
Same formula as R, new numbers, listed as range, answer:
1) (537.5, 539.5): 1.583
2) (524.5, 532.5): 1.903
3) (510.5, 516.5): 2.016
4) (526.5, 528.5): 1.961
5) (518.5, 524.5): 1.973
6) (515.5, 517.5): 2.061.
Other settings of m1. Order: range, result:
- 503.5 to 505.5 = 2.036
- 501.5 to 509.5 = 1.94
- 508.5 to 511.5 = 2.006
